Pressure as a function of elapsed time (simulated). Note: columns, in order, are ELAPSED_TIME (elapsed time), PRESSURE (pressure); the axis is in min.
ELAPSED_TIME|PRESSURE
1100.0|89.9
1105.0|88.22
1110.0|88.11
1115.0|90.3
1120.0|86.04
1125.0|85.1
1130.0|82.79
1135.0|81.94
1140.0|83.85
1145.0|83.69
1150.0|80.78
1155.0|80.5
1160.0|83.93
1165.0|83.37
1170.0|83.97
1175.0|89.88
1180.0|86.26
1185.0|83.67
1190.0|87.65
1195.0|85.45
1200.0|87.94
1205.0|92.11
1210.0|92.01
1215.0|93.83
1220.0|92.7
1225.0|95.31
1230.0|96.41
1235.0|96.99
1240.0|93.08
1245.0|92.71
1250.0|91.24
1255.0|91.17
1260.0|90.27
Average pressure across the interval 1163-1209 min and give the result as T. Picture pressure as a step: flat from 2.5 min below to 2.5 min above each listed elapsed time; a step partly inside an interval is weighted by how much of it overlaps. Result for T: 86.9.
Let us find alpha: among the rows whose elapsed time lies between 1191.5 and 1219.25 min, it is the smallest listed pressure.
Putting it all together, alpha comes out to 85.45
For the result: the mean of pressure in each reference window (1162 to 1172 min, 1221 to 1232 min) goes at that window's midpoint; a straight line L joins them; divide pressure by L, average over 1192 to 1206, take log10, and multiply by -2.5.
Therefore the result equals 0.024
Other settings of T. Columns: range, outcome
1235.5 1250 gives 93.2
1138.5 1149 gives 83.3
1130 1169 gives 82.6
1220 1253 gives 94.1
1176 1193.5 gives 86.2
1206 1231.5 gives 93.8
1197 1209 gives 90.1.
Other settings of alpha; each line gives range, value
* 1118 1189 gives 80.5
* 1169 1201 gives 83.67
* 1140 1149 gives 83.69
